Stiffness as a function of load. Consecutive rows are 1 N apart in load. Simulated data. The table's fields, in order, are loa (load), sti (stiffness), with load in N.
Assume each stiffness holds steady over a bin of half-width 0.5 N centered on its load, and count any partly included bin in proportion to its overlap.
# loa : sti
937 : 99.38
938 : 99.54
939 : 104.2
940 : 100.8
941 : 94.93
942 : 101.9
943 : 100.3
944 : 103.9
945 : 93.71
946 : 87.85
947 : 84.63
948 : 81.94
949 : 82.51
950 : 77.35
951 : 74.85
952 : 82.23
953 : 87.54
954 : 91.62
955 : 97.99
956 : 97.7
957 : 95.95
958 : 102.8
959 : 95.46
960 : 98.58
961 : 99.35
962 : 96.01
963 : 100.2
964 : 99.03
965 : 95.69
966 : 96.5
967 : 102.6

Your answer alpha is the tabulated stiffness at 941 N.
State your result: 94.93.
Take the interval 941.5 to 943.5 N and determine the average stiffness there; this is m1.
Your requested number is 101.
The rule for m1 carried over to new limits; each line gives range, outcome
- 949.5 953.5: 80.5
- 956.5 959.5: 98.1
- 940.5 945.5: 98.9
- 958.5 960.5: 97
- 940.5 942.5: 98.4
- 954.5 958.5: 98.6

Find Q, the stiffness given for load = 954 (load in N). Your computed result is 91.62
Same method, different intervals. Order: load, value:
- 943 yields 100.3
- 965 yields 95.69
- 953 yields 87.54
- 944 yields 103.9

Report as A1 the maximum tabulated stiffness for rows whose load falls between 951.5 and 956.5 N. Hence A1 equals 97.99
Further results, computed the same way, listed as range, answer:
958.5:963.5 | 100.2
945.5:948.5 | 87.85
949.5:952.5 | 82.23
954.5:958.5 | 102.8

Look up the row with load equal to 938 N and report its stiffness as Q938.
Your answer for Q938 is 99.54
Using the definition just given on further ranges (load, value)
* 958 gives 102.8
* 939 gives 104.2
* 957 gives 95.95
